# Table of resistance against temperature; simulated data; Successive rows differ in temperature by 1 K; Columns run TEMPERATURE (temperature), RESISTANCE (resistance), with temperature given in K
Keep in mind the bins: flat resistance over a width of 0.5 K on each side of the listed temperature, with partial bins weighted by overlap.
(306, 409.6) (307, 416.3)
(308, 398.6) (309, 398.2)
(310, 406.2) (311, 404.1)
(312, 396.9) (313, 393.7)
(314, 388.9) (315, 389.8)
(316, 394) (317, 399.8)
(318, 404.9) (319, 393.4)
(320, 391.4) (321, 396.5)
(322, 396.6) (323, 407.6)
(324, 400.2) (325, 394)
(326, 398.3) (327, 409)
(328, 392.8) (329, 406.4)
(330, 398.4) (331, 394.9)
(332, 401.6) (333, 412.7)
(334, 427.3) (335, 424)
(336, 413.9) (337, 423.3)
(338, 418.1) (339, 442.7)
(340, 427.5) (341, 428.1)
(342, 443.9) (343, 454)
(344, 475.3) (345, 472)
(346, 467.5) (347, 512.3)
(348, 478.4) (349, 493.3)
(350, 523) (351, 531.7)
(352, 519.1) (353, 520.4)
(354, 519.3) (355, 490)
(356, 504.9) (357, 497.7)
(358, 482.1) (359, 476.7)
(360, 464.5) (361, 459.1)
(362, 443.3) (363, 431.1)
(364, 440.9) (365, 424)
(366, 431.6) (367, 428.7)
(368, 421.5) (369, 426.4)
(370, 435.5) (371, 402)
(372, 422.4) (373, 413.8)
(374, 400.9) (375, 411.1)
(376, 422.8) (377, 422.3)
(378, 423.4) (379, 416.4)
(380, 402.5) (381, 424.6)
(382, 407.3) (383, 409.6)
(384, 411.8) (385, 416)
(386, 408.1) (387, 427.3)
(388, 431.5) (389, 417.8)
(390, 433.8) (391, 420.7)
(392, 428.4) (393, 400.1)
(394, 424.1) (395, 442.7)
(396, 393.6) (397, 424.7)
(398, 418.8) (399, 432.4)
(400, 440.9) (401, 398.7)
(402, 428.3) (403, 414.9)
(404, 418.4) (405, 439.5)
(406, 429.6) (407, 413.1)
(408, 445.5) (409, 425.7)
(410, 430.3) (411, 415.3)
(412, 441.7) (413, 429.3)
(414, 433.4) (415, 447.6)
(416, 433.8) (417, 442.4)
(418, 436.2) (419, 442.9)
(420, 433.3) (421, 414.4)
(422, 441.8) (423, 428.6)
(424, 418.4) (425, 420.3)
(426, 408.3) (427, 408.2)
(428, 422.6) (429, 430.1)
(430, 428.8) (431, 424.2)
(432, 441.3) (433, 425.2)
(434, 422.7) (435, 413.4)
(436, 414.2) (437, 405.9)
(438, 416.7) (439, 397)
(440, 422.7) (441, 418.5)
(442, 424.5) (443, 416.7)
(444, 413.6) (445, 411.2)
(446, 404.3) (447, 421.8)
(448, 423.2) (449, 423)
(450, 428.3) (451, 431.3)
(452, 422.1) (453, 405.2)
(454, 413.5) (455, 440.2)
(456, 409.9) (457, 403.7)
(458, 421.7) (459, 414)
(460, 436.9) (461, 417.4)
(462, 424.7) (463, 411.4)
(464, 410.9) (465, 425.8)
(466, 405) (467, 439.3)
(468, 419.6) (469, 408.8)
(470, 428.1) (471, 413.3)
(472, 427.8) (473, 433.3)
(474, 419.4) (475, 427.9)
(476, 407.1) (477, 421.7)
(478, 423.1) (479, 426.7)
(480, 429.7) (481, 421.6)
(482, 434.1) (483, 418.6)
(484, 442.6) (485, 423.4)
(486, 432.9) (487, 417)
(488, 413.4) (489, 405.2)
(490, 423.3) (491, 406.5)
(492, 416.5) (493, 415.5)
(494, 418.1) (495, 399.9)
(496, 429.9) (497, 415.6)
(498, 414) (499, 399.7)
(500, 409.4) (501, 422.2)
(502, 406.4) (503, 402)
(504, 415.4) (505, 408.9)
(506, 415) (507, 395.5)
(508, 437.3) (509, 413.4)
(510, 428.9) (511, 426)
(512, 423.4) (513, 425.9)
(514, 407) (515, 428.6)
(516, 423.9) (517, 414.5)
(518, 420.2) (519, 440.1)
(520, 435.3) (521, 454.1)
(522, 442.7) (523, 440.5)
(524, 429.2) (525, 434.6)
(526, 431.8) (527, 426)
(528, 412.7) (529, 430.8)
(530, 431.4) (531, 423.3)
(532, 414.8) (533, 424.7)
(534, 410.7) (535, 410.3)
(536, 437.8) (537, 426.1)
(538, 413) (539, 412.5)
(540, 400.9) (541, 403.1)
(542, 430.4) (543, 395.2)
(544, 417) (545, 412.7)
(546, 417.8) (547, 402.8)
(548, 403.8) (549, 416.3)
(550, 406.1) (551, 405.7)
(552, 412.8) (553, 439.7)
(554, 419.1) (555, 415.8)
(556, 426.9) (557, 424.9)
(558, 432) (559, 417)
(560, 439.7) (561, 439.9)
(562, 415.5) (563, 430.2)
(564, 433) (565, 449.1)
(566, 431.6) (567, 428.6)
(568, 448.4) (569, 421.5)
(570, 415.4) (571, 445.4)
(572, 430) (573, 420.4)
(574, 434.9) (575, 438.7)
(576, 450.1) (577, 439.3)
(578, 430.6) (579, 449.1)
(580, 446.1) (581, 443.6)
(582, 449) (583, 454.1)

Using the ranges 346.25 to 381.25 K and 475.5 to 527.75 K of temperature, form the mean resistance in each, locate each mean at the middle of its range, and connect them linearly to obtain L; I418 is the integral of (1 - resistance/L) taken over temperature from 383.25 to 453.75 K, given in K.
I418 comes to 3.0 K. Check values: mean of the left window 455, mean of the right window 421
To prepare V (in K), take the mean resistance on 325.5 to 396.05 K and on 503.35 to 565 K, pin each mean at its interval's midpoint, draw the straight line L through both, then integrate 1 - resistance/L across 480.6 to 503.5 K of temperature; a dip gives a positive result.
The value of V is 0.5 K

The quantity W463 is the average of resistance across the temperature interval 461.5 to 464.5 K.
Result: 416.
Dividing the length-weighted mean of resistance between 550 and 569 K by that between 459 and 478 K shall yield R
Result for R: 1.0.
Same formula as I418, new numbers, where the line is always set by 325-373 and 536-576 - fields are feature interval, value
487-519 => 1.0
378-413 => 1.6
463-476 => 0.4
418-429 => 0.4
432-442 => 0.5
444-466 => 0.8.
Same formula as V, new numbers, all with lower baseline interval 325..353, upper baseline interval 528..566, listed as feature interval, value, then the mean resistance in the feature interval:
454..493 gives 0.71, 421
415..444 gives 0.69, 424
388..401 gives 0.46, 423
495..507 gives 0.40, 411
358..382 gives 0.66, 429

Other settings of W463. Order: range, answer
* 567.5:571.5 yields 433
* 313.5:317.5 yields 393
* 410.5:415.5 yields 433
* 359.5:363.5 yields 450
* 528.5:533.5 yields 425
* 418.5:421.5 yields 430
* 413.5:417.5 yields 439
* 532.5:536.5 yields 421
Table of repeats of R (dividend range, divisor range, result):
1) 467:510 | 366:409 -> 1.00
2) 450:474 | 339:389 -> 0.94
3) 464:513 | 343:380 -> 0.92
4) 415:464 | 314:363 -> 0.96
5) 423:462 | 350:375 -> 0.91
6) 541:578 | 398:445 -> 1.00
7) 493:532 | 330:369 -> 0.92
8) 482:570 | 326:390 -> 0.96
